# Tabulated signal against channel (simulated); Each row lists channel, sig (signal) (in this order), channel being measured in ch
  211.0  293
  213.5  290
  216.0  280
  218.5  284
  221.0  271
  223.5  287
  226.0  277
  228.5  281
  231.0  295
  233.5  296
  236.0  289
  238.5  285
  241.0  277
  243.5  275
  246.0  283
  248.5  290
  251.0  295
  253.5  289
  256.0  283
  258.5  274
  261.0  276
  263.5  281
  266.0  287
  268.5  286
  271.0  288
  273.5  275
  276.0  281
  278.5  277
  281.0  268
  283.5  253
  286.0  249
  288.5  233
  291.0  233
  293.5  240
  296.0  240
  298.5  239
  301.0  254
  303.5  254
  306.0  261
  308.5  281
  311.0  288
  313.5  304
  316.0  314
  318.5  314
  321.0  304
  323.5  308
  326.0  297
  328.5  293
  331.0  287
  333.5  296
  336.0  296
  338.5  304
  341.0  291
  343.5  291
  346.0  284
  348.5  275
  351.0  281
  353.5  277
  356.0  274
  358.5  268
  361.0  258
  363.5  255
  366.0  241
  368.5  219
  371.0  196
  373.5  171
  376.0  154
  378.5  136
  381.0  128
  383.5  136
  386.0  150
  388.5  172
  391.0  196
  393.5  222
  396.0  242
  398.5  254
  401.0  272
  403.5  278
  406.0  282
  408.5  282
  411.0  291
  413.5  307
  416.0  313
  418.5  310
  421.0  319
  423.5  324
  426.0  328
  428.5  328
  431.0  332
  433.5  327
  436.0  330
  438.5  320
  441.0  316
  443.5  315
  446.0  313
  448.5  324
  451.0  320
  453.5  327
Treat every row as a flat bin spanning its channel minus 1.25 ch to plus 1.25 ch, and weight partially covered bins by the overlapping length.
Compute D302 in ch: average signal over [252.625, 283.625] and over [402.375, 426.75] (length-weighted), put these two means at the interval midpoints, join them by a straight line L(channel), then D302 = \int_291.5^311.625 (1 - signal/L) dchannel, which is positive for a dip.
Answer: 2.08 ch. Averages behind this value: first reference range 279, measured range 255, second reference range 303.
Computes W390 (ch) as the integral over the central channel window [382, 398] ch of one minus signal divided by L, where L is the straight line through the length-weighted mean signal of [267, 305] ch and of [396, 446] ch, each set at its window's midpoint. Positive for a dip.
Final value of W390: 5.8 ch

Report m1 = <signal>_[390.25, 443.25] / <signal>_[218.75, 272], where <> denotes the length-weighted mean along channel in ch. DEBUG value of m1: 1.04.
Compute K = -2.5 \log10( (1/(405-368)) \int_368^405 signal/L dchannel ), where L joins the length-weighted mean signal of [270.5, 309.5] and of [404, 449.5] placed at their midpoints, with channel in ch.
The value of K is 0.46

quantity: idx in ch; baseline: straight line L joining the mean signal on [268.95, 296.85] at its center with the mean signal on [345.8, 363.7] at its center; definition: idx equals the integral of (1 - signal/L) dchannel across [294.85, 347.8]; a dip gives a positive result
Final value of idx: -3.9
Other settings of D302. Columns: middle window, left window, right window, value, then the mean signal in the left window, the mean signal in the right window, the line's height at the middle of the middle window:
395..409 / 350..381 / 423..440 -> 0.6 ch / 223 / 327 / 281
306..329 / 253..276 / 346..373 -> -2.8 ch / 282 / 253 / 266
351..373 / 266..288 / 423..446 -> 3.8 ch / 272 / 324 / 300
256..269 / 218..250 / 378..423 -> -0.2 ch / 284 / 241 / 277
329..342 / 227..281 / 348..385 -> -3.3 ch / 284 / 216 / 235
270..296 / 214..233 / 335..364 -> 2.1 ch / 283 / 280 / 282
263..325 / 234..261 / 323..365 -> 2.5 ch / 284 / 284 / 284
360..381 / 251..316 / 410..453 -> 7.0 ch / 269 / 319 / 298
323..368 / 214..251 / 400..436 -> 2.7 ch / 284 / 308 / 298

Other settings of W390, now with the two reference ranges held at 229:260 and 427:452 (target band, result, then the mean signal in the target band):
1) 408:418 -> 0.5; 300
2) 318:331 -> 0.0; 301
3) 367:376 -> 3.5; 191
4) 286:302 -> 3.0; 240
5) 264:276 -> 0.3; 284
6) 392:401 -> 2.1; 243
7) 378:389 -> 6.0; 143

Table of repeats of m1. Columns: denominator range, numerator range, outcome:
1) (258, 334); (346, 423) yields 0.87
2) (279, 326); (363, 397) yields 0.69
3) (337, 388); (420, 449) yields 1.41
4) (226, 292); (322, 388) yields 0.88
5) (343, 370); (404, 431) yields 1.17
